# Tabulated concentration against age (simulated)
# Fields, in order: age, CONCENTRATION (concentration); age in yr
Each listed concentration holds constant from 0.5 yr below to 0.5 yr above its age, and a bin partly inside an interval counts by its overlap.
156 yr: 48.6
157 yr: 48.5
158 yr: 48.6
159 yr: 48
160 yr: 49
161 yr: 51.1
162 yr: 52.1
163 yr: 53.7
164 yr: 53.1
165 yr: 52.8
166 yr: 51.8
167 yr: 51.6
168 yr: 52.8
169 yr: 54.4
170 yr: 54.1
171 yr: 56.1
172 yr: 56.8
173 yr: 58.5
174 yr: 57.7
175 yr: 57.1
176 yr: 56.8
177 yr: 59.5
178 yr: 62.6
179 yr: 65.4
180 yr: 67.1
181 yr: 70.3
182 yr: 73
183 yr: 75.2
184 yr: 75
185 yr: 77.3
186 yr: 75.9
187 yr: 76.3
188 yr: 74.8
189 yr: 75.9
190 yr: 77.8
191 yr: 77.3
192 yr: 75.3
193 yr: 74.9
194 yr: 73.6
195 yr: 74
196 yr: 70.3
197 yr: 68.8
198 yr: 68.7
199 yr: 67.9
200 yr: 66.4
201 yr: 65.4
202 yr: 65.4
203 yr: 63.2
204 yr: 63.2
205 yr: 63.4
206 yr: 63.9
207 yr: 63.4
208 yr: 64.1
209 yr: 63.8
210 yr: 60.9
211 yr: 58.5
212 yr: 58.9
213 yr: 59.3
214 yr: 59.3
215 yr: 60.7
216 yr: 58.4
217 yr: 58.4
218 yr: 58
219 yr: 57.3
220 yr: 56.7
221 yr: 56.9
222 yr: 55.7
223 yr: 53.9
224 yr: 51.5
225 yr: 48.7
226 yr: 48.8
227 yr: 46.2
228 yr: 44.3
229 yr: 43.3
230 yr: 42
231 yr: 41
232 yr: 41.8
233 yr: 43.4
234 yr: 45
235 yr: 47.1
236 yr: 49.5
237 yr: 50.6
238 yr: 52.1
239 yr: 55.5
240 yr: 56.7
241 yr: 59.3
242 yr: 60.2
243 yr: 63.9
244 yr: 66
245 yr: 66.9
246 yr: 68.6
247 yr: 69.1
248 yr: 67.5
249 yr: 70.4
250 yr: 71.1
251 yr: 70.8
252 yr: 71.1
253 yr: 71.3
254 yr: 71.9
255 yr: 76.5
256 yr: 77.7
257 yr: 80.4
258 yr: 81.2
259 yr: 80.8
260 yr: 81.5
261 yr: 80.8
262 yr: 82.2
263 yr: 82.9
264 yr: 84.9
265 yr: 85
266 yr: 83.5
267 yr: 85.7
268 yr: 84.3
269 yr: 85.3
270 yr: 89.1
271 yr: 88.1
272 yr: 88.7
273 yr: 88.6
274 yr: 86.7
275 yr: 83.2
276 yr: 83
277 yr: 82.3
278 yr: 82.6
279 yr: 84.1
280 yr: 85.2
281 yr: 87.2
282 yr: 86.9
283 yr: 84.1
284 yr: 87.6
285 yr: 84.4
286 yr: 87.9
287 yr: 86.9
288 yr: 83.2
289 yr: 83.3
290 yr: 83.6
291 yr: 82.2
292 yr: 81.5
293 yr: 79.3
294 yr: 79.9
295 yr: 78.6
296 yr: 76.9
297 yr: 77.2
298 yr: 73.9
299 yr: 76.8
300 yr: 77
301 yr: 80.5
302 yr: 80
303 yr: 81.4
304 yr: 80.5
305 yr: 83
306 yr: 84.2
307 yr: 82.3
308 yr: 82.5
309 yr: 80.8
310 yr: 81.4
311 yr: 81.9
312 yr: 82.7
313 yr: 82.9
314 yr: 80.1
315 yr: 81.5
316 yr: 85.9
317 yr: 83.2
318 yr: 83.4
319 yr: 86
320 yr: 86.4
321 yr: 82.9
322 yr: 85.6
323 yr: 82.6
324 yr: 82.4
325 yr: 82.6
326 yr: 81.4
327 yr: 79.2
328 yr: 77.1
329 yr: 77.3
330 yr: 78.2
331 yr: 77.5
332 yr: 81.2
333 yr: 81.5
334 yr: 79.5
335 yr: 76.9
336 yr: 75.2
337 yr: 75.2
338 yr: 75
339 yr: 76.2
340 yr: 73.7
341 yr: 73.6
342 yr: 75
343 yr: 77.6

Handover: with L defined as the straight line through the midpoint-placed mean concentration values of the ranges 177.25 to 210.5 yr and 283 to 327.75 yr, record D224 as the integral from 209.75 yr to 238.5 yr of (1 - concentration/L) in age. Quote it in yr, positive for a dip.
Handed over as 8.26 yr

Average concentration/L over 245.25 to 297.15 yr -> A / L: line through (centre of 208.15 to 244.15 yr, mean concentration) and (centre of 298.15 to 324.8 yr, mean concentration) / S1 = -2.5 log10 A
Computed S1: -0.18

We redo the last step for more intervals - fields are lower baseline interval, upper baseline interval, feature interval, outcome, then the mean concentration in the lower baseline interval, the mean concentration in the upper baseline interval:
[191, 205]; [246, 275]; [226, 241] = 0.50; 69.1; 79.8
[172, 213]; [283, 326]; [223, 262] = 0.21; 67.5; 82.1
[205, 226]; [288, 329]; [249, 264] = -0.13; 58.3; 81.3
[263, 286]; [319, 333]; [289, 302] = 0.06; 85.5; 81.3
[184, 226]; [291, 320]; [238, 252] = 0.10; 64.9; 81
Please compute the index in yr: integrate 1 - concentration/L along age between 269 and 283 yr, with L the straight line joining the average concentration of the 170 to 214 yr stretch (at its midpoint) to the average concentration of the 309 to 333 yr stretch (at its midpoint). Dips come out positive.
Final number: -1.68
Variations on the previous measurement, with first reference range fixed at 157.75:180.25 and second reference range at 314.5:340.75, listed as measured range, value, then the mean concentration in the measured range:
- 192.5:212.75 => -1.8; 65.9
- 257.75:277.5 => -3.8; 84.4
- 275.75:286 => -1.7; 84.9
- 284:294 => -1.3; 83.6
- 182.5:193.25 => -3.3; 76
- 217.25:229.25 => 2.2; 52.1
